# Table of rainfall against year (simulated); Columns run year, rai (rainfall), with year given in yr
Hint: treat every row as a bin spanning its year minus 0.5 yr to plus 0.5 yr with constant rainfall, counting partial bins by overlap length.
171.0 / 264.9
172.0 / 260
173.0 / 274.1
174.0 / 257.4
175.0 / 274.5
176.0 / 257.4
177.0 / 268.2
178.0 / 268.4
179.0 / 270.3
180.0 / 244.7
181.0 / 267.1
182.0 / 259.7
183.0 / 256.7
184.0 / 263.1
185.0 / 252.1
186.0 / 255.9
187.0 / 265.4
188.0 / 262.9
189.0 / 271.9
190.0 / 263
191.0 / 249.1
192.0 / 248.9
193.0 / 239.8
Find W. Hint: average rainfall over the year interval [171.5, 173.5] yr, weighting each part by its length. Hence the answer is 267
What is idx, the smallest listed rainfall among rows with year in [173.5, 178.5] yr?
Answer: 257.4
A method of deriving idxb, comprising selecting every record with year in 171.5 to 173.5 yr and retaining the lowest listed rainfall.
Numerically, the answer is 260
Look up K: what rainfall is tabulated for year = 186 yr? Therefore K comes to 255.9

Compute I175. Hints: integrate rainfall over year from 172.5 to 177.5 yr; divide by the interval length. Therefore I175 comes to 266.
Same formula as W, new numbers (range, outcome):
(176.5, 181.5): 264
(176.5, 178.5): 268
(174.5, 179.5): 268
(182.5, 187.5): 259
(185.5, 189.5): 264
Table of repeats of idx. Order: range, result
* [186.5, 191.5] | 249.1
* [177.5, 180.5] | 244.7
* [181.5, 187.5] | 252.1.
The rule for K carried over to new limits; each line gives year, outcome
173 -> 274.1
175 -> 274.5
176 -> 257.4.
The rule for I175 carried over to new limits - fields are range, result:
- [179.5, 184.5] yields 258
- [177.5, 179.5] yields 269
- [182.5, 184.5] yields 260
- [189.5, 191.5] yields 256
